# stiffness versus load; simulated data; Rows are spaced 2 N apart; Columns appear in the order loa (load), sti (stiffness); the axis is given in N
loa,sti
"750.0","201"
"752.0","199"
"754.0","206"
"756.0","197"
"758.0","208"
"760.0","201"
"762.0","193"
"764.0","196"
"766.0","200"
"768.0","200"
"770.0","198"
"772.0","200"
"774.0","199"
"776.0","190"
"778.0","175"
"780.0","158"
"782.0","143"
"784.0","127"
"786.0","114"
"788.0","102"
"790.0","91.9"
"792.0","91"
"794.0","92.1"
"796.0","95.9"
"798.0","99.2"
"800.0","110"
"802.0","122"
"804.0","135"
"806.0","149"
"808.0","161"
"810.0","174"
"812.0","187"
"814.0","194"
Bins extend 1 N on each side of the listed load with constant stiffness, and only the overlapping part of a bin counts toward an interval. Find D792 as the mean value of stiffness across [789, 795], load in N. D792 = 91.7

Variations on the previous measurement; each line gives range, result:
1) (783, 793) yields 105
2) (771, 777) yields 196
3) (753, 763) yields 201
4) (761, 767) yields 196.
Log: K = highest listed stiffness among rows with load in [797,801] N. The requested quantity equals 110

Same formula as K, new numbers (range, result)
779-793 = 158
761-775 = 200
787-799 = 102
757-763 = 208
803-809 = 161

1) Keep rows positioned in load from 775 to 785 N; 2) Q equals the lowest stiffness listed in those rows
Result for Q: 127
